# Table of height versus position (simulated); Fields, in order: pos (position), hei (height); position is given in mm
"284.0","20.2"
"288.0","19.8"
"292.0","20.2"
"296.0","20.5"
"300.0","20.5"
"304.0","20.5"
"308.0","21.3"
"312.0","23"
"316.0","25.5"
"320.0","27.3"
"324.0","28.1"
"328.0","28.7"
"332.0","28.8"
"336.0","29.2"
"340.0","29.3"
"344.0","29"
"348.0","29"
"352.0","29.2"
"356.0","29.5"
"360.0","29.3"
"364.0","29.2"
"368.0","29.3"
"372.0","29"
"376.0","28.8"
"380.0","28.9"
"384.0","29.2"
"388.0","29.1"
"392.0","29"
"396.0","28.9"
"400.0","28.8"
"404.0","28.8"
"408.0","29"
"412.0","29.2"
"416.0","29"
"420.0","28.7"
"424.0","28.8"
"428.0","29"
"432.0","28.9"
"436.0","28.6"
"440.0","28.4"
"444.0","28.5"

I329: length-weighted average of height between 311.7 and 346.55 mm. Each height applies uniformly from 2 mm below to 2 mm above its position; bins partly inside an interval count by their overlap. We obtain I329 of 27.9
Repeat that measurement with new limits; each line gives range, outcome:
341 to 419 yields 29.1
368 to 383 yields 29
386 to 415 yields 29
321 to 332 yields 28.4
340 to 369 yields 29.2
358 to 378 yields 29.1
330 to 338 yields 29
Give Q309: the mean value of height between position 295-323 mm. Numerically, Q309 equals 22.9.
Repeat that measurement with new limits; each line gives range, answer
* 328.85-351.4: 29.1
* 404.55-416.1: 29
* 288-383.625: 26.6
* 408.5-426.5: 28.9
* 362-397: 29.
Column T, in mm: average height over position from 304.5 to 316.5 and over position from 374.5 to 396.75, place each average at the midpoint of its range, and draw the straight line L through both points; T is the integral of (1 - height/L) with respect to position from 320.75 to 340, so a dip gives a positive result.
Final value -3.4 mm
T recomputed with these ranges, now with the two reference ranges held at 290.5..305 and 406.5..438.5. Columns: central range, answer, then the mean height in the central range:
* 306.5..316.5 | -0.8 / 23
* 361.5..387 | -3.5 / 29.1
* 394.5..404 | -0.5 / 28.8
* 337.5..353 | -3.6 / 29.1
